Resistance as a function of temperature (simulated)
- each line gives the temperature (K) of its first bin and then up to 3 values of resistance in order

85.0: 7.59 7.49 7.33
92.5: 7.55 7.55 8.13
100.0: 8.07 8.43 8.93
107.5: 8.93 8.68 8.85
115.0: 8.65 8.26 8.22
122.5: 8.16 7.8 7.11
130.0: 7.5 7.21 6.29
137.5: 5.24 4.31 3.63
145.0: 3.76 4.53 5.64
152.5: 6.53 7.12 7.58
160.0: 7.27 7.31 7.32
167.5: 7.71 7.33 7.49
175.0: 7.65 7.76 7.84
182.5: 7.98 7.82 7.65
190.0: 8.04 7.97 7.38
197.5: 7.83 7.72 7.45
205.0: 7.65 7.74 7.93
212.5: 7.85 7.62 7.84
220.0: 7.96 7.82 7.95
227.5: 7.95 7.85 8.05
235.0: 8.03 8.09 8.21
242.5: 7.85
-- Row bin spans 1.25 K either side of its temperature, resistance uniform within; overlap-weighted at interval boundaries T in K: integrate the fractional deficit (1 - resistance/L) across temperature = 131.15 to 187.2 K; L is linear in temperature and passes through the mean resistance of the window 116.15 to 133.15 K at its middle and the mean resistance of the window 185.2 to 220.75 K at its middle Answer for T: 8.2 K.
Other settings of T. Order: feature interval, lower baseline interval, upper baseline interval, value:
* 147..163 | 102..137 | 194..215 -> 2.5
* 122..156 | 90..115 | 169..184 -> 8.5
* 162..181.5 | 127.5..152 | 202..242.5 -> -3.5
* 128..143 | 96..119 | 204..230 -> 4.5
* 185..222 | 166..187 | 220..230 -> 0.2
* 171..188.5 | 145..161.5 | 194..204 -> -1.7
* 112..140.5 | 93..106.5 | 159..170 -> 2.0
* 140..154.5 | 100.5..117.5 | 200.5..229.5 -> 6.0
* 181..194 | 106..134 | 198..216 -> -0.1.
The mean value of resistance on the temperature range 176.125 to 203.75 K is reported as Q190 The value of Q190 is 7.77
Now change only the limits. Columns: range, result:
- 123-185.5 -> 6.71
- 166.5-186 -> 7.7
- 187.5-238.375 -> 7.83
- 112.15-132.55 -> 7.98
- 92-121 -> 8.38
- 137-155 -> 4.95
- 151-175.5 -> 7.3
